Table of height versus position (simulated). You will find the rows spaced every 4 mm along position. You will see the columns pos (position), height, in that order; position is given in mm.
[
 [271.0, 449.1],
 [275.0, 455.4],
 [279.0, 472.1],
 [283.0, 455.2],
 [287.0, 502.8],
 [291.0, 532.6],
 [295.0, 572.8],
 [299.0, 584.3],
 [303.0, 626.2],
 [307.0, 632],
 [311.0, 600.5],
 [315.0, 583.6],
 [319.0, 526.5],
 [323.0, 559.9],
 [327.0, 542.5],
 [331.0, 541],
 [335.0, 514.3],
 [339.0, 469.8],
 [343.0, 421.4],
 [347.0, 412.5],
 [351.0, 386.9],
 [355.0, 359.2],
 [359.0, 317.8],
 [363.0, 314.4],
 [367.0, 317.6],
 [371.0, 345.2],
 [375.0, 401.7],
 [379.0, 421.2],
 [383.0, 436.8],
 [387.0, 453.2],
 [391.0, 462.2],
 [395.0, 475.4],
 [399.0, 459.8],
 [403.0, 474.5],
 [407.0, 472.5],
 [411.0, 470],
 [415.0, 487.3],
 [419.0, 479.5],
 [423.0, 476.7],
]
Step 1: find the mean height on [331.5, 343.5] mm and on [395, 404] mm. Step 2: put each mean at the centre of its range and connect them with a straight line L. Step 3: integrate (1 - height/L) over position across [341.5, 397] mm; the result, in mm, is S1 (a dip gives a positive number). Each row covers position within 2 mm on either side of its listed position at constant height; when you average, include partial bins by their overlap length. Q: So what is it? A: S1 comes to 9.4 mm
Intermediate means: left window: 483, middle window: 394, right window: 468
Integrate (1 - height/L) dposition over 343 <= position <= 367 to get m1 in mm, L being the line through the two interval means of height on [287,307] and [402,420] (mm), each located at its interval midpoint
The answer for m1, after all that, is 7.6 mm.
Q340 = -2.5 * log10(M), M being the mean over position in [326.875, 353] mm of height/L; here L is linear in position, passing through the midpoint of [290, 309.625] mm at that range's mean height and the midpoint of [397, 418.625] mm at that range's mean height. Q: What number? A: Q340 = 0.18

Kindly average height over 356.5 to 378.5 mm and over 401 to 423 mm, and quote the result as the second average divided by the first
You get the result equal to 1.4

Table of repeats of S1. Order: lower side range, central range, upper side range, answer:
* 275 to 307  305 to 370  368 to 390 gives 0.9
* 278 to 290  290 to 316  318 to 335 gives -4.3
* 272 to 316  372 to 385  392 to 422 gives 2.0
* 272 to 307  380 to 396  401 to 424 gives 1.1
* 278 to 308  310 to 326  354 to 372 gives -3.2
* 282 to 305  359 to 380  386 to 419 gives 6.0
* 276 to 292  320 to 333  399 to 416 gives -1.7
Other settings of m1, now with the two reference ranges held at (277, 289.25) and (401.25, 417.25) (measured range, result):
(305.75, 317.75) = -3.0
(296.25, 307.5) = -3.1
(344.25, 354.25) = 1.7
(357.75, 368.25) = 3.5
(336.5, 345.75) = 0.6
